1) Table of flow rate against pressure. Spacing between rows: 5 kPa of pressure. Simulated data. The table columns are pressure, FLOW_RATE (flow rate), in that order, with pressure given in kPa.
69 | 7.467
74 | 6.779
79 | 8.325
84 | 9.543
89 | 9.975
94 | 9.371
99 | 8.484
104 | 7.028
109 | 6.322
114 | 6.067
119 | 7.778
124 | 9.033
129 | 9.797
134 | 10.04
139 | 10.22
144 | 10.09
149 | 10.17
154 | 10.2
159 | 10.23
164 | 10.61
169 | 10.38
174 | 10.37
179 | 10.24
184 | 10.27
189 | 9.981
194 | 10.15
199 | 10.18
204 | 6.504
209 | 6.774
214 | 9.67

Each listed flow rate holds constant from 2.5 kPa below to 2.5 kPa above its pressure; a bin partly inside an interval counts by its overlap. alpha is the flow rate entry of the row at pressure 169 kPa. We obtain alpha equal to 10.38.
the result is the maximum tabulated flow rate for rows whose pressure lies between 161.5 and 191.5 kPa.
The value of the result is 10.61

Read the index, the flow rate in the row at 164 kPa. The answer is 10.61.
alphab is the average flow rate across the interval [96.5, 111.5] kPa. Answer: 7.28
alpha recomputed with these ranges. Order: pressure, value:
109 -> 6.322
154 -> 10.2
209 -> 6.774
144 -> 10.09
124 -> 9.033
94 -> 9.371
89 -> 9.975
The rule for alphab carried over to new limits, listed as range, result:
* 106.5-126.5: 7.3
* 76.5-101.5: 9.14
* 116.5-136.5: 9.16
